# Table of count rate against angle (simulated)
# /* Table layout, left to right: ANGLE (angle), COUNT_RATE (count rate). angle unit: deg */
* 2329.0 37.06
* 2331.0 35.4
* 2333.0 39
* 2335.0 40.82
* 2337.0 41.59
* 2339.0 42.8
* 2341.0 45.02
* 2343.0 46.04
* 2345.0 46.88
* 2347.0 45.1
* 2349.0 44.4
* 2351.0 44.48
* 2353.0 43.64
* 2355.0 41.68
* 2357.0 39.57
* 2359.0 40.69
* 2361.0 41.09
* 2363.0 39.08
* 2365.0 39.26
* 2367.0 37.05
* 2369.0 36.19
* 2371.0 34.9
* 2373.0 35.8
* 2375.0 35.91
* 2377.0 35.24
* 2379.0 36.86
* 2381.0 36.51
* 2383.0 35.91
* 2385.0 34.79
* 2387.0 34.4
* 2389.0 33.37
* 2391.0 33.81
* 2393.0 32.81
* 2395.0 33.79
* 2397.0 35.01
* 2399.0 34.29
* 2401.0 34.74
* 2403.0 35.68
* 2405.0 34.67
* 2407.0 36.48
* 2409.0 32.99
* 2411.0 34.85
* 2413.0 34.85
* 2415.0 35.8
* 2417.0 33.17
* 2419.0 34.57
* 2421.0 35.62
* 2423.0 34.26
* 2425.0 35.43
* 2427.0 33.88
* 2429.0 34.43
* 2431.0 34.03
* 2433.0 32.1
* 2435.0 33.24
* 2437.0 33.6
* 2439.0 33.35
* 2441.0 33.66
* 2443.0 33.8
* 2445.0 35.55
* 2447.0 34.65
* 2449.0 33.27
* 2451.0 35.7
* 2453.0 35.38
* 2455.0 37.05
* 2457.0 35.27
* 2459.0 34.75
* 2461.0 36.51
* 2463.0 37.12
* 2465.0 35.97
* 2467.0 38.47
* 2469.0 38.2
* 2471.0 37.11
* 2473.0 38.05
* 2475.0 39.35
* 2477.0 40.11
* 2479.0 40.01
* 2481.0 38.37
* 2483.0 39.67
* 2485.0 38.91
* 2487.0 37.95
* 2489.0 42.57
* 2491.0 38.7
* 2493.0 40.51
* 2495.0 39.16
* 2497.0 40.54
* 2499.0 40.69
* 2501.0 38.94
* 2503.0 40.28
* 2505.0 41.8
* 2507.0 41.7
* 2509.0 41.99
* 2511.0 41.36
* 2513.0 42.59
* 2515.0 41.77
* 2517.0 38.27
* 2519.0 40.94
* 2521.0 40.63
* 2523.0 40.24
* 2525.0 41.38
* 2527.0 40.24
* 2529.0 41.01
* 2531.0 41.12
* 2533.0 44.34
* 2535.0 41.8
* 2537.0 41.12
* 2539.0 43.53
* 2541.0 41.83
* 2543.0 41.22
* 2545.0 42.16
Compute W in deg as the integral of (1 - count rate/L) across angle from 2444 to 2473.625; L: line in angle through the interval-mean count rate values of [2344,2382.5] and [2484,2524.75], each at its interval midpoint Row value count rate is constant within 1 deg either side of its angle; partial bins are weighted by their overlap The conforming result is 3.0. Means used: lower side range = 39.7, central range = 36.2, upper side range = 40.5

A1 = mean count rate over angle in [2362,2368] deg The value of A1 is 38.5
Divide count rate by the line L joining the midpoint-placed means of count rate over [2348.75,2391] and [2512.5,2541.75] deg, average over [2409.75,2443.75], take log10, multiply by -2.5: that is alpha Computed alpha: 0.149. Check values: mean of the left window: 37.9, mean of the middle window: 34.1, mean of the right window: 41.4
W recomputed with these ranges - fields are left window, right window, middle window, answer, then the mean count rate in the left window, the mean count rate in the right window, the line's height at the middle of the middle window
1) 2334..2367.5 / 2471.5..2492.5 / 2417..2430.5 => 2.03 deg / 42.4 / 39.3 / 40.7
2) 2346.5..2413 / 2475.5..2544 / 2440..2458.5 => 1.94 deg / 37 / 40.7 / 39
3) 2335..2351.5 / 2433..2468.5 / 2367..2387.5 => 2.80 deg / 44.3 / 35.1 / 41.4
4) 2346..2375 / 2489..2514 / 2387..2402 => 2.32 deg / 40.1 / 40.8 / 40.2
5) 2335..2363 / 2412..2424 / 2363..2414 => 3.95 deg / 43.1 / 34.7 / 38.3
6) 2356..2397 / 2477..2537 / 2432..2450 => 2.22 deg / 36.3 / 40.6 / 38.4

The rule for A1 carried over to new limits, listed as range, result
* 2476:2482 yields 39.5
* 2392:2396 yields 33.3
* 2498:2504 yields 40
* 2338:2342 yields 43.9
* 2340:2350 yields 45.5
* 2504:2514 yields 41.9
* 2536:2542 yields 42.2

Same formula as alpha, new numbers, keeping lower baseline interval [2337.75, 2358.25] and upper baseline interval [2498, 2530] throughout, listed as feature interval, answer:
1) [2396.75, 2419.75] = 0.23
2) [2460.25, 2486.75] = 0.09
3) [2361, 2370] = 0.14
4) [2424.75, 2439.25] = 0.25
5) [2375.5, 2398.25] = 0.23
